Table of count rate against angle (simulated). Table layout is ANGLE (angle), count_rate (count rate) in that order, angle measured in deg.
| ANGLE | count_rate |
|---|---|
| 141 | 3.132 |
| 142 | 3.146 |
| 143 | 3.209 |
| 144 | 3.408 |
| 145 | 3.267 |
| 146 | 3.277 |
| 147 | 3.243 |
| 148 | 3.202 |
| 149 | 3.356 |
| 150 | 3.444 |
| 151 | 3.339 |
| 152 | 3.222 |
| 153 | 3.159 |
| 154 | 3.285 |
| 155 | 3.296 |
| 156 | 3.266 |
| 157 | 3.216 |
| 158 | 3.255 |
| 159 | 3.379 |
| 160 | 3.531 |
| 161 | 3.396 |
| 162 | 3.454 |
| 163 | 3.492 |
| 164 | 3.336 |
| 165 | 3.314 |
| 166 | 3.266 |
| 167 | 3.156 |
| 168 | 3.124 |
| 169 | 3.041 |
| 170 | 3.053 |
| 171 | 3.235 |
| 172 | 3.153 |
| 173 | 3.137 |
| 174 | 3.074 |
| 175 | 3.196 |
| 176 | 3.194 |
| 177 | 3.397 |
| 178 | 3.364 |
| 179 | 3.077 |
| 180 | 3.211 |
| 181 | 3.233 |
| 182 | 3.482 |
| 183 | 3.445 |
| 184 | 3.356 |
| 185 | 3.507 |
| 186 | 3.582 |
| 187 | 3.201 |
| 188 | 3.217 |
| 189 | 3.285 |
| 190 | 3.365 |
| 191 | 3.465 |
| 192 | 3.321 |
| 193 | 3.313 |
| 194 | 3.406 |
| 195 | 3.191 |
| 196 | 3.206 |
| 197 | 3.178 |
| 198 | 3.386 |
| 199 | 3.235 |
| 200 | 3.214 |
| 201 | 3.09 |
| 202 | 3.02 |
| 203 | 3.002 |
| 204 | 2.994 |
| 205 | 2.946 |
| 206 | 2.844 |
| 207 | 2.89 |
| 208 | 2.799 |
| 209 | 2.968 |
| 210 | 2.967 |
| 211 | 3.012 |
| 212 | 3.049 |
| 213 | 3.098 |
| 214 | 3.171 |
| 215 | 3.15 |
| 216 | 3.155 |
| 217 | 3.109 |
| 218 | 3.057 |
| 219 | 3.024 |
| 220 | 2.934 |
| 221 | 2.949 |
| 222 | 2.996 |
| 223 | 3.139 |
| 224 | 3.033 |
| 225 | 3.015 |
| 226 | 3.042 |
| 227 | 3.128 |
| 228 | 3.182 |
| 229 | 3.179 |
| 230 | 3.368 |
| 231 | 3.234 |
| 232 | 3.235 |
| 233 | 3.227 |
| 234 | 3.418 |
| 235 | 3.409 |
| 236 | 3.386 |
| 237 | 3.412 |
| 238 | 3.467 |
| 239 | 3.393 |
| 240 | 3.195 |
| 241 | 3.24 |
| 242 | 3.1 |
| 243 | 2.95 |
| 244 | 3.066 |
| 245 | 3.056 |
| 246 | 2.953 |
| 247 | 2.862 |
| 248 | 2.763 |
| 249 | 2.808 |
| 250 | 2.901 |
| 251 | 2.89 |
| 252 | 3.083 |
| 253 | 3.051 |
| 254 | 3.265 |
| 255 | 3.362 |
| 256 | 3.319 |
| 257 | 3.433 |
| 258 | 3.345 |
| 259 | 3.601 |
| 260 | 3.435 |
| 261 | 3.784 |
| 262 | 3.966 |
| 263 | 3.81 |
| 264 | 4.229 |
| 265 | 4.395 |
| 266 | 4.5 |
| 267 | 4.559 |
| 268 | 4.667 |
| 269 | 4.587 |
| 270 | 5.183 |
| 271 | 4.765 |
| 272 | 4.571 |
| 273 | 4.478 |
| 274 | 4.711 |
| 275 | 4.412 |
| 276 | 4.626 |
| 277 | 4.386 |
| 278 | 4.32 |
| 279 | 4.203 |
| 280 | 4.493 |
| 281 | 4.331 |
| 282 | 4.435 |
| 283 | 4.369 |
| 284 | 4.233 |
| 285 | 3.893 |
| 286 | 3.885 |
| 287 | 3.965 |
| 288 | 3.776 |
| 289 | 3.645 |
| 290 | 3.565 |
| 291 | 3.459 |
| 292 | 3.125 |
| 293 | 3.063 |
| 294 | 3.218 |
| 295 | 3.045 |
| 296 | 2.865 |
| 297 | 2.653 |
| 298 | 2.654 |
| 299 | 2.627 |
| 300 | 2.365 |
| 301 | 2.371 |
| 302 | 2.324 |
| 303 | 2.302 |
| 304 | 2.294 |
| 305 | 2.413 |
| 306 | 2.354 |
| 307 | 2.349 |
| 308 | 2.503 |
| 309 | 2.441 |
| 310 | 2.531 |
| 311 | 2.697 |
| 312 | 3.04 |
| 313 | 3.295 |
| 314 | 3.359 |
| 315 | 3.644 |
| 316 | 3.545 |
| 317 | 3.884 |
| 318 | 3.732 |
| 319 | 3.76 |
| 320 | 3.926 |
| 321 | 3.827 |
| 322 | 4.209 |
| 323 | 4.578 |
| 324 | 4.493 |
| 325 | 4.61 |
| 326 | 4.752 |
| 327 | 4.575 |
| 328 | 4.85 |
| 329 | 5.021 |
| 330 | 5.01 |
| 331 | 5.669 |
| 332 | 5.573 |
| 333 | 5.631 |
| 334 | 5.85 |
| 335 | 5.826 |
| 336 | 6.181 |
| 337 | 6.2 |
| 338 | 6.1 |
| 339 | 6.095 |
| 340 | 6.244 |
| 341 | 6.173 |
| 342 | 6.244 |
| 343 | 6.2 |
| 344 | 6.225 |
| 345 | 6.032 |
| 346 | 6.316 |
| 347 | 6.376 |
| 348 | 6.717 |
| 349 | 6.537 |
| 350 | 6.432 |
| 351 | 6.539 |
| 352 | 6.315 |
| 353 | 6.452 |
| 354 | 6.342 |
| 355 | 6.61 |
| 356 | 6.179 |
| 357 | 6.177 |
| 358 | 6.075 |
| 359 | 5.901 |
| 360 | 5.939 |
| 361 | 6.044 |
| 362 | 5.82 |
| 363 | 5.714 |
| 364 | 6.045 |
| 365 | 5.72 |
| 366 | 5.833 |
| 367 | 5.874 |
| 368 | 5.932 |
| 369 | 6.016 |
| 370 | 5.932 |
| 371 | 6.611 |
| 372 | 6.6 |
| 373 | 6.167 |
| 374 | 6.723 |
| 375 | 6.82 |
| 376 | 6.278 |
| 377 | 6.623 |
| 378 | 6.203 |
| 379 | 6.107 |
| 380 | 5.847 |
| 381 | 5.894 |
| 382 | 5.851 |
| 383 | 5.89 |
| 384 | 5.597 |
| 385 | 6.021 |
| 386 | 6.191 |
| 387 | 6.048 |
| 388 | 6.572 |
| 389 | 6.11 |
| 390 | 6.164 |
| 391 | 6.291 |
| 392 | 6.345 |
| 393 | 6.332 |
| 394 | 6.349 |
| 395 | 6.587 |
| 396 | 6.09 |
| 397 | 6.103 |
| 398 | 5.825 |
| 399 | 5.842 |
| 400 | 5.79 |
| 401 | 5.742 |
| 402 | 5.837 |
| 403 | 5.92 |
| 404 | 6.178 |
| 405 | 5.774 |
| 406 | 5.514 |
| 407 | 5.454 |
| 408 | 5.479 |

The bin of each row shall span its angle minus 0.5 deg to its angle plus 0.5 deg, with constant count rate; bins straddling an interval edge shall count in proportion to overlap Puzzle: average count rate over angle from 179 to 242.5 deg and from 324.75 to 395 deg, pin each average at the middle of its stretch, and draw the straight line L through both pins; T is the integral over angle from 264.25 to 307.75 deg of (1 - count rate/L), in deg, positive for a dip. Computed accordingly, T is 8.4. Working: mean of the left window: 3.19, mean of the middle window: 3.68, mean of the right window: 6.05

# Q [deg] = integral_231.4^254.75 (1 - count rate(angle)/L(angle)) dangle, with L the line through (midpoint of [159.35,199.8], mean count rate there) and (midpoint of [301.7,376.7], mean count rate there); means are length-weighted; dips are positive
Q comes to 5.1 deg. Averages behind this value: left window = 3.29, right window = 5.15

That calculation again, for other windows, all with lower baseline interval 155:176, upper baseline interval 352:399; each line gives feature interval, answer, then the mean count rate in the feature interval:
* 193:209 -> 2.7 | 3.1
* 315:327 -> 2.8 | 4.12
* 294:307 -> 6.5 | 2.54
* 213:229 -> 3.7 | 3.08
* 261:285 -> 1.6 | 4.42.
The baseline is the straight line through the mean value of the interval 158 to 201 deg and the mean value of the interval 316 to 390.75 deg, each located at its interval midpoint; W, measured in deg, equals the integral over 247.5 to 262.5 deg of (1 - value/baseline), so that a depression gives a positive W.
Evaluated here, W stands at 3.8 deg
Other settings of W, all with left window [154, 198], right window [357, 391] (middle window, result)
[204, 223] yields 4.0 deg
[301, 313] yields 6.2 deg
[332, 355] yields -2.2 deg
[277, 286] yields 1.0 deg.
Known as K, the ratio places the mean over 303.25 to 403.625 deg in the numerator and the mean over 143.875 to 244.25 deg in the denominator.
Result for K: 1.7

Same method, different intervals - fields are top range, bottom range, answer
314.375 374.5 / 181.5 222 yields 1.78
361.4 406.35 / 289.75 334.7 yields 1.71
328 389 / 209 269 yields 1.84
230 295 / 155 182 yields 1.14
